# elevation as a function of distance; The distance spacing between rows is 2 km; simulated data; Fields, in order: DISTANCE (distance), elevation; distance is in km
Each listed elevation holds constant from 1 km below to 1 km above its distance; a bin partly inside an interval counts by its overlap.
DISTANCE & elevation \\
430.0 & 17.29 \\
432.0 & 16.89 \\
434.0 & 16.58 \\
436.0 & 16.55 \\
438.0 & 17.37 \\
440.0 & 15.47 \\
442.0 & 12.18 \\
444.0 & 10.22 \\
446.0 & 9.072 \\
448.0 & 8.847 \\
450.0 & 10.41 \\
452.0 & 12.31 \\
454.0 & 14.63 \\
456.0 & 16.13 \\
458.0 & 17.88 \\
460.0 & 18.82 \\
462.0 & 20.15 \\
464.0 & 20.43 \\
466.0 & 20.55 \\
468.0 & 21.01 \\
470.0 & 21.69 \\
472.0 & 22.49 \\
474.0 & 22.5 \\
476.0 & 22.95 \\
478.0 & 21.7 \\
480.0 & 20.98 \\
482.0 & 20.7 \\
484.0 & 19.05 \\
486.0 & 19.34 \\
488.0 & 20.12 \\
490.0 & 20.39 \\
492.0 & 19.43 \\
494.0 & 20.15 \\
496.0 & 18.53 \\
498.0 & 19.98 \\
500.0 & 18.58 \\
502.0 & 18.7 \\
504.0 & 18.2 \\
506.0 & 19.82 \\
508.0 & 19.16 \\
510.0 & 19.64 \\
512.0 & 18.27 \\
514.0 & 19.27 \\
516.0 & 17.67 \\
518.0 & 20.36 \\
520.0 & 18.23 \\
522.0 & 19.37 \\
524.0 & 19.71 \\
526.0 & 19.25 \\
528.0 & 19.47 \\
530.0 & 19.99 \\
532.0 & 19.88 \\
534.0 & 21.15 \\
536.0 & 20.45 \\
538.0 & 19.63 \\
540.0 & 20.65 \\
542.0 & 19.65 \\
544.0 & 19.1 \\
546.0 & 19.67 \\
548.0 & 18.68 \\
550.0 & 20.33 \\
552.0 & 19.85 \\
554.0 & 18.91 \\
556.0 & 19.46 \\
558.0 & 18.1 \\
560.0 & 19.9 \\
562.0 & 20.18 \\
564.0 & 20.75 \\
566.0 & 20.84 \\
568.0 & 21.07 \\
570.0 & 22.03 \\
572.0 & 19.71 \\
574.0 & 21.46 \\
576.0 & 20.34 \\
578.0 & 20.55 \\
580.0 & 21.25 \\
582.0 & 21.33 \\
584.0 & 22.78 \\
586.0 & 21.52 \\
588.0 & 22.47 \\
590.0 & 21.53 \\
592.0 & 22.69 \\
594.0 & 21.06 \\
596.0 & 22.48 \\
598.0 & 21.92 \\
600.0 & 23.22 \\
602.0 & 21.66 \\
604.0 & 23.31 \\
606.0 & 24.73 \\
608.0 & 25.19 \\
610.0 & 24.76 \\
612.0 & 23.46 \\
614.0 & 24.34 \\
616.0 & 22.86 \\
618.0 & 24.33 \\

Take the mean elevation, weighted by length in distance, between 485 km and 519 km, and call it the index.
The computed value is 19.3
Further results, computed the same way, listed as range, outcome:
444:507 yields 18.4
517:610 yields 20.8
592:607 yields 22.6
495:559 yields 19.4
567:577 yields 20.9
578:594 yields 21.8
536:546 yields 19.8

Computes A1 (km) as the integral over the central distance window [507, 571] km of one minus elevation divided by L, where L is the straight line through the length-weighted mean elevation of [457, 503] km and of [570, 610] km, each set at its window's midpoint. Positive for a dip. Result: 4.7 km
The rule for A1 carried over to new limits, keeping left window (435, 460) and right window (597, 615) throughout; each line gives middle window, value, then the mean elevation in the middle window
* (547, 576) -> 1.01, 20.1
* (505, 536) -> -2.07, 19.4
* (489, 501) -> -2.08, 19.5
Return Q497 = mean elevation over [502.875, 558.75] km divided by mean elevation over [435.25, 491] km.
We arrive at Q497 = 1.1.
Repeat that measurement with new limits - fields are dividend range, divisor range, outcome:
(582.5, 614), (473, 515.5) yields 1.15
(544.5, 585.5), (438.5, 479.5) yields 1.20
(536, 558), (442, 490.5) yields 1.09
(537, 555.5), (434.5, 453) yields 1.56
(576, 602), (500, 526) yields 1.15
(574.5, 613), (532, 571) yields 1.12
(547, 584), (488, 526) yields 1.06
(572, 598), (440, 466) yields 1.48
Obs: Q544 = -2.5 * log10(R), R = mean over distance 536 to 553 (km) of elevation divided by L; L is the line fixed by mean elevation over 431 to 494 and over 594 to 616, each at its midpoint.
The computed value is 0.06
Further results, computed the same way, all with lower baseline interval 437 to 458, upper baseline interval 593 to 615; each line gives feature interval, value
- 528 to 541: -0.09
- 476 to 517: -0.21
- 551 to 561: 0.05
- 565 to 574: 0.00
